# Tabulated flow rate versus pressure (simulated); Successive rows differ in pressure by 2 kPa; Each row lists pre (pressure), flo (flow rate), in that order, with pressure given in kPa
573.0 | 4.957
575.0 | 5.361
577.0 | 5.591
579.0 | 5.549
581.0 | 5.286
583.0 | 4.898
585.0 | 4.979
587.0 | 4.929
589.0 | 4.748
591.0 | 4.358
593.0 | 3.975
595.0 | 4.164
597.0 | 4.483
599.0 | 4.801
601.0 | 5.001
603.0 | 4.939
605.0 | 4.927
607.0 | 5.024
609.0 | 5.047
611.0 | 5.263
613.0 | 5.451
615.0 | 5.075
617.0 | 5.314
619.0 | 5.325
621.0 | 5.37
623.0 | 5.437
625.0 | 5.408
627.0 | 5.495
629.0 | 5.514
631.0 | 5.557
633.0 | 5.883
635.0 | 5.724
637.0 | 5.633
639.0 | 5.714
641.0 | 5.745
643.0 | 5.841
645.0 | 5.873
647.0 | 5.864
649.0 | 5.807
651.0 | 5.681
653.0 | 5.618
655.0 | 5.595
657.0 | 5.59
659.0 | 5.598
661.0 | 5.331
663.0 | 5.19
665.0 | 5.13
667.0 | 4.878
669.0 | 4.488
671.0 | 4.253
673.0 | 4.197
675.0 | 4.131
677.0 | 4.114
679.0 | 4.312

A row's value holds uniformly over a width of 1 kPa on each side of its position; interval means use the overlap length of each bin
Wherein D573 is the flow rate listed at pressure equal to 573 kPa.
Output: 4.957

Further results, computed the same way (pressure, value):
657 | 5.59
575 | 5.361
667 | 4.878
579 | 5.549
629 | 5.514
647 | 5.864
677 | 4.114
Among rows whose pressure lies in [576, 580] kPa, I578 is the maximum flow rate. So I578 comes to 5.591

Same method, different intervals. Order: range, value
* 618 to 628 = 5.495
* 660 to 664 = 5.331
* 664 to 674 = 5.13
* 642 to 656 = 5.873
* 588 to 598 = 4.748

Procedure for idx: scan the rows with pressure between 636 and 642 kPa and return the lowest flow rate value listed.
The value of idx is 5.633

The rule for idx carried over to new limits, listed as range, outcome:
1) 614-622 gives 5.075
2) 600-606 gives 4.927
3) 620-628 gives 5.37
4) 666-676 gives 4.131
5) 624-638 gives 5.408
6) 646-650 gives 5.807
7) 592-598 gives 3.975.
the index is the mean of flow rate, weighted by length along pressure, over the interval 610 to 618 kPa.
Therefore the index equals 5.28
